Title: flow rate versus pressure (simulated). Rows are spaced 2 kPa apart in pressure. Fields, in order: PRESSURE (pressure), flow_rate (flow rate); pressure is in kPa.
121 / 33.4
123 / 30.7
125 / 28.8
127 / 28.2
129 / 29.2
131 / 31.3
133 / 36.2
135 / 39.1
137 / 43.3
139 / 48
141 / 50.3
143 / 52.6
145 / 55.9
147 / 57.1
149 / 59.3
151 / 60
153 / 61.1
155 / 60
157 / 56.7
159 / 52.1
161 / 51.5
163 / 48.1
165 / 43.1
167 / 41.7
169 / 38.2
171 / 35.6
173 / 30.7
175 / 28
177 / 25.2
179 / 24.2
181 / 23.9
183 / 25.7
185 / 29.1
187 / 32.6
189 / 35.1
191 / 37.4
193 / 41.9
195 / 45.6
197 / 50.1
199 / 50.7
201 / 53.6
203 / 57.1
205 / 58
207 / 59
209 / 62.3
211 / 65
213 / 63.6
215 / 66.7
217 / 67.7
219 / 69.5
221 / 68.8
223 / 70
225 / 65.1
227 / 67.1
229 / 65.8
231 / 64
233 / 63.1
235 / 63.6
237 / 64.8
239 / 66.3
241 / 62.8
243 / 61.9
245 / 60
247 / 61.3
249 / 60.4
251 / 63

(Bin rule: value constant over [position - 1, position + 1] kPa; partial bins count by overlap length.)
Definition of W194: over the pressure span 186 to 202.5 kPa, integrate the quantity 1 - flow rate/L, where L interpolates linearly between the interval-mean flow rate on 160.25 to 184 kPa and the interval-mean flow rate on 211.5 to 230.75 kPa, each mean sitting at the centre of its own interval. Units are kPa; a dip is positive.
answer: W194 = 1.9 kPa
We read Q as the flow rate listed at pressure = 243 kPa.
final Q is 61.9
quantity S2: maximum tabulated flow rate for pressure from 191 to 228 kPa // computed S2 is 70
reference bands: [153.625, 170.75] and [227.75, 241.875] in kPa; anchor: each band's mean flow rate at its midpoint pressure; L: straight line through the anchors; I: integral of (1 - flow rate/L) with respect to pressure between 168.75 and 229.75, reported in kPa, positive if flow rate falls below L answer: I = 9.26 kPa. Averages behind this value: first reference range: 48.6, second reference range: 64.4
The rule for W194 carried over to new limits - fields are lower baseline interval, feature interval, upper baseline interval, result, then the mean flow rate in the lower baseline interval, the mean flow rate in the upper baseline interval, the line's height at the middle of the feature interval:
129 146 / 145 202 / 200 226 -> 9.97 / 43.7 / 63.6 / 53.2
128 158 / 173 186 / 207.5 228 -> 7.05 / 49.3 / 66.4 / 57.7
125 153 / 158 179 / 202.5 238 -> 5.37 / 45.4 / 64.6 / 52.4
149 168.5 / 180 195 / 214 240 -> 6.52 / 52.7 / 66.3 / 58.4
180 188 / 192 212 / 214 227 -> -2.85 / 27.8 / 67.9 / 47.6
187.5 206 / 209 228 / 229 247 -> -3.78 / 47.3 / 63.3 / 55.8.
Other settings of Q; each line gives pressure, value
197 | 50.1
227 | 67.1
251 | 63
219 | 69.5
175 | 28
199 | 50.7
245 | 60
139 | 48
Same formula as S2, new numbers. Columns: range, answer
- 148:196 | 61.1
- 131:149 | 59.3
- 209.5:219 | 69.5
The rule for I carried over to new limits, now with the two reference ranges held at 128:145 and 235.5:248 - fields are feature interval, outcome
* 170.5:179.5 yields 3.81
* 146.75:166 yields -3.74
